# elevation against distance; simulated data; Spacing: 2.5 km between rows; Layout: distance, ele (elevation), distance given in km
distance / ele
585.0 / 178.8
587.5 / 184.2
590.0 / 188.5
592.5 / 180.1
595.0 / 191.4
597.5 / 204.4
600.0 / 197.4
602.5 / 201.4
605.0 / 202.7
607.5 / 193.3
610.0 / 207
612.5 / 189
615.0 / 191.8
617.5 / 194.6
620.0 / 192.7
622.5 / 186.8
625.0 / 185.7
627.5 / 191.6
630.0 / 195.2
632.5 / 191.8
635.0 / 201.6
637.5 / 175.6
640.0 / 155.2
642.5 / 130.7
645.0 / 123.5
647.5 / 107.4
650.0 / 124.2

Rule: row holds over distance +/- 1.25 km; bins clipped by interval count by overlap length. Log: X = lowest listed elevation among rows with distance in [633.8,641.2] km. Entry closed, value 155.2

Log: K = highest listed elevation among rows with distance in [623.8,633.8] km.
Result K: 195.2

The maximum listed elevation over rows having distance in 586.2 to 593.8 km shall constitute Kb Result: 188.5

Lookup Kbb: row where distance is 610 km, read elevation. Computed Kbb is 207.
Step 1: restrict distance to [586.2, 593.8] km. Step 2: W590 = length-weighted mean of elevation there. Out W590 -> 184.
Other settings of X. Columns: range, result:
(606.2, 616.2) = 189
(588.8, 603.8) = 180.1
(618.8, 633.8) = 185.7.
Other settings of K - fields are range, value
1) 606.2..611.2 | 207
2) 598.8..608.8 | 202.7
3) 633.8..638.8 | 201.6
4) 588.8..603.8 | 204.4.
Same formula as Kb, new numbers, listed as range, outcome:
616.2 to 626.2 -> 194.6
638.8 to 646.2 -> 155.2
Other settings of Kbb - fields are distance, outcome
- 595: 191.4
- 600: 197.4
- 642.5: 130.7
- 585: 178.8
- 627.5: 191.6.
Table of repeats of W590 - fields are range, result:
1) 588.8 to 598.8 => 191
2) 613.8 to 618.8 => 193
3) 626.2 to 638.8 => 191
